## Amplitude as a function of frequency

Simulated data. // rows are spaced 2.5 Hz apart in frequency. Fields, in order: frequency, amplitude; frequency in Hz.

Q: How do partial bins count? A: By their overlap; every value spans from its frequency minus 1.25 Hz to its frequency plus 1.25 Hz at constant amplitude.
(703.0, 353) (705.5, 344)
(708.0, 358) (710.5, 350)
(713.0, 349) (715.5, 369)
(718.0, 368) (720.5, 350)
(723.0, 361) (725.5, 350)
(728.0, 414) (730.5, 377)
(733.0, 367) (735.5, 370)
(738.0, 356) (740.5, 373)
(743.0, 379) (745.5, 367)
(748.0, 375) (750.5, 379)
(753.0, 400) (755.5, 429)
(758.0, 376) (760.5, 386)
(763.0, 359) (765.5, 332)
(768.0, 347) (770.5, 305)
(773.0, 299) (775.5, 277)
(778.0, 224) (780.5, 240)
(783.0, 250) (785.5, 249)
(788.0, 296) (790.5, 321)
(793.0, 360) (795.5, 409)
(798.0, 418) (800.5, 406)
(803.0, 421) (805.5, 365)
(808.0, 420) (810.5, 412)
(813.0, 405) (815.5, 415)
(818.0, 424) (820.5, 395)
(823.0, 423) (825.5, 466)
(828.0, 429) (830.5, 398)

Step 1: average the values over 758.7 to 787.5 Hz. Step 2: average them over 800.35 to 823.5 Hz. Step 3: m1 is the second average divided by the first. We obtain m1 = 1.37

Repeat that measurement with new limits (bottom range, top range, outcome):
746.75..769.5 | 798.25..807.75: 1.07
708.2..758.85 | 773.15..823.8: 0.95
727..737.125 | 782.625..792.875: 0.76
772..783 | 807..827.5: 1.63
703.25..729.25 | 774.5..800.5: 0.86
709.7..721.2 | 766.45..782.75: 0.79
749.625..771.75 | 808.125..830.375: 1.14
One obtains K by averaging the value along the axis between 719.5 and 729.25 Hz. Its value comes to 369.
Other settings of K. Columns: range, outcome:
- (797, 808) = 404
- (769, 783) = 269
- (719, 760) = 377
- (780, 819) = 365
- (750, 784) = 328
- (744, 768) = 376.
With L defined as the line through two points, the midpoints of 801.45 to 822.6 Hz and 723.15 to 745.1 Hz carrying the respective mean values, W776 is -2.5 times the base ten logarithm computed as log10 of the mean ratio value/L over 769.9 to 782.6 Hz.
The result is 0.42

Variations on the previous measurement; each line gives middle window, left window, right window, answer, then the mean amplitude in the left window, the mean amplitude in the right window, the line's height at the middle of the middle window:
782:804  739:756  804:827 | 0.163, 384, 414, 404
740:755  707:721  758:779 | -0.142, 358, 321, 335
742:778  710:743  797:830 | 0.093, 367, 415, 385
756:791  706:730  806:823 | 0.260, 363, 411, 390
